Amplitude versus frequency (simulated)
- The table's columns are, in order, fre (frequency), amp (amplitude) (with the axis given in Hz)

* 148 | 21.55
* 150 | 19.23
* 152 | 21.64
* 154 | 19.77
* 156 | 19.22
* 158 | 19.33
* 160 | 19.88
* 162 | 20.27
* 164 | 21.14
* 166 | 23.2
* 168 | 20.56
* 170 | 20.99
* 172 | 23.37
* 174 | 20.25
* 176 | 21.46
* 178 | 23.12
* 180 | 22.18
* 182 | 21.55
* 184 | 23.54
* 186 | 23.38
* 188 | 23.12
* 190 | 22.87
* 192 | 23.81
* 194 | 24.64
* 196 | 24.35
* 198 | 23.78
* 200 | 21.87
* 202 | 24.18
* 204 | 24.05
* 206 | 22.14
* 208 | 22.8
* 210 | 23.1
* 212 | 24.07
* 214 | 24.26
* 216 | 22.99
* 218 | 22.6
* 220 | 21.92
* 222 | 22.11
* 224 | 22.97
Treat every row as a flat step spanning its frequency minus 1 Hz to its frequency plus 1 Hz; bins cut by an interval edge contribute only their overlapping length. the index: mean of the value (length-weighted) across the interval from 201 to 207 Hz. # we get 23.5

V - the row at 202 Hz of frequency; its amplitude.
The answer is 24.18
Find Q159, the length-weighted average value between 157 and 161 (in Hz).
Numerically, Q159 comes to 19.6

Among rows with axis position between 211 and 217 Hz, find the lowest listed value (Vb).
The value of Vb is 22.99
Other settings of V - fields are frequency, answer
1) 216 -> 22.99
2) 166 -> 23.2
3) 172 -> 23.37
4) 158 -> 19.33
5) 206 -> 22.14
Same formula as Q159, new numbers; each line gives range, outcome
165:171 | 21.6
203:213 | 23.2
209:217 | 23.6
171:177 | 21.7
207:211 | 23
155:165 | 20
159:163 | 20.1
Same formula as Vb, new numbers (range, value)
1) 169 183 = 20.25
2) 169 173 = 20.99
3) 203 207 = 22.14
